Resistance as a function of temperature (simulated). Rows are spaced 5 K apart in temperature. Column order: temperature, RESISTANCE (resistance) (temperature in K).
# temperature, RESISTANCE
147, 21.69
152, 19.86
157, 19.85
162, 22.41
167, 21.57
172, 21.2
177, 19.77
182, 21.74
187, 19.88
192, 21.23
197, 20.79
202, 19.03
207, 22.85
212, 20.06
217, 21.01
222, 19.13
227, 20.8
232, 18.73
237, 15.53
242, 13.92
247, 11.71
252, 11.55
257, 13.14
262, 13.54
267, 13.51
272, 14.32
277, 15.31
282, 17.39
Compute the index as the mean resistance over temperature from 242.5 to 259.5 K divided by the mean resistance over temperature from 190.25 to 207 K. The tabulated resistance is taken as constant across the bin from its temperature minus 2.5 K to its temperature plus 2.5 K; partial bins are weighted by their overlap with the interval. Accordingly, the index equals 0.60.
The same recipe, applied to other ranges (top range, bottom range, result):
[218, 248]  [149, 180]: 0.82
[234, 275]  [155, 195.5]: 0.64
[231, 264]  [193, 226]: 0.67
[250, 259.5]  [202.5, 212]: 0.58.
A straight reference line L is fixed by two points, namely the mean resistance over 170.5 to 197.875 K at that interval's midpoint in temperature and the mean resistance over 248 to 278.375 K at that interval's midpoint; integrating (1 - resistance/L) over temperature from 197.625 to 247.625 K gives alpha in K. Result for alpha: -3.9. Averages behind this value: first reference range 20.8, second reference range 13.4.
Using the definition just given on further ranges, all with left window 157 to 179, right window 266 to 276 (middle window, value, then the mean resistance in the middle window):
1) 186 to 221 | -3.67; 20.7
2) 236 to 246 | 1.27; 14.2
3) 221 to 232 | -1.68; 19.8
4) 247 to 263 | 2.86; 12.5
